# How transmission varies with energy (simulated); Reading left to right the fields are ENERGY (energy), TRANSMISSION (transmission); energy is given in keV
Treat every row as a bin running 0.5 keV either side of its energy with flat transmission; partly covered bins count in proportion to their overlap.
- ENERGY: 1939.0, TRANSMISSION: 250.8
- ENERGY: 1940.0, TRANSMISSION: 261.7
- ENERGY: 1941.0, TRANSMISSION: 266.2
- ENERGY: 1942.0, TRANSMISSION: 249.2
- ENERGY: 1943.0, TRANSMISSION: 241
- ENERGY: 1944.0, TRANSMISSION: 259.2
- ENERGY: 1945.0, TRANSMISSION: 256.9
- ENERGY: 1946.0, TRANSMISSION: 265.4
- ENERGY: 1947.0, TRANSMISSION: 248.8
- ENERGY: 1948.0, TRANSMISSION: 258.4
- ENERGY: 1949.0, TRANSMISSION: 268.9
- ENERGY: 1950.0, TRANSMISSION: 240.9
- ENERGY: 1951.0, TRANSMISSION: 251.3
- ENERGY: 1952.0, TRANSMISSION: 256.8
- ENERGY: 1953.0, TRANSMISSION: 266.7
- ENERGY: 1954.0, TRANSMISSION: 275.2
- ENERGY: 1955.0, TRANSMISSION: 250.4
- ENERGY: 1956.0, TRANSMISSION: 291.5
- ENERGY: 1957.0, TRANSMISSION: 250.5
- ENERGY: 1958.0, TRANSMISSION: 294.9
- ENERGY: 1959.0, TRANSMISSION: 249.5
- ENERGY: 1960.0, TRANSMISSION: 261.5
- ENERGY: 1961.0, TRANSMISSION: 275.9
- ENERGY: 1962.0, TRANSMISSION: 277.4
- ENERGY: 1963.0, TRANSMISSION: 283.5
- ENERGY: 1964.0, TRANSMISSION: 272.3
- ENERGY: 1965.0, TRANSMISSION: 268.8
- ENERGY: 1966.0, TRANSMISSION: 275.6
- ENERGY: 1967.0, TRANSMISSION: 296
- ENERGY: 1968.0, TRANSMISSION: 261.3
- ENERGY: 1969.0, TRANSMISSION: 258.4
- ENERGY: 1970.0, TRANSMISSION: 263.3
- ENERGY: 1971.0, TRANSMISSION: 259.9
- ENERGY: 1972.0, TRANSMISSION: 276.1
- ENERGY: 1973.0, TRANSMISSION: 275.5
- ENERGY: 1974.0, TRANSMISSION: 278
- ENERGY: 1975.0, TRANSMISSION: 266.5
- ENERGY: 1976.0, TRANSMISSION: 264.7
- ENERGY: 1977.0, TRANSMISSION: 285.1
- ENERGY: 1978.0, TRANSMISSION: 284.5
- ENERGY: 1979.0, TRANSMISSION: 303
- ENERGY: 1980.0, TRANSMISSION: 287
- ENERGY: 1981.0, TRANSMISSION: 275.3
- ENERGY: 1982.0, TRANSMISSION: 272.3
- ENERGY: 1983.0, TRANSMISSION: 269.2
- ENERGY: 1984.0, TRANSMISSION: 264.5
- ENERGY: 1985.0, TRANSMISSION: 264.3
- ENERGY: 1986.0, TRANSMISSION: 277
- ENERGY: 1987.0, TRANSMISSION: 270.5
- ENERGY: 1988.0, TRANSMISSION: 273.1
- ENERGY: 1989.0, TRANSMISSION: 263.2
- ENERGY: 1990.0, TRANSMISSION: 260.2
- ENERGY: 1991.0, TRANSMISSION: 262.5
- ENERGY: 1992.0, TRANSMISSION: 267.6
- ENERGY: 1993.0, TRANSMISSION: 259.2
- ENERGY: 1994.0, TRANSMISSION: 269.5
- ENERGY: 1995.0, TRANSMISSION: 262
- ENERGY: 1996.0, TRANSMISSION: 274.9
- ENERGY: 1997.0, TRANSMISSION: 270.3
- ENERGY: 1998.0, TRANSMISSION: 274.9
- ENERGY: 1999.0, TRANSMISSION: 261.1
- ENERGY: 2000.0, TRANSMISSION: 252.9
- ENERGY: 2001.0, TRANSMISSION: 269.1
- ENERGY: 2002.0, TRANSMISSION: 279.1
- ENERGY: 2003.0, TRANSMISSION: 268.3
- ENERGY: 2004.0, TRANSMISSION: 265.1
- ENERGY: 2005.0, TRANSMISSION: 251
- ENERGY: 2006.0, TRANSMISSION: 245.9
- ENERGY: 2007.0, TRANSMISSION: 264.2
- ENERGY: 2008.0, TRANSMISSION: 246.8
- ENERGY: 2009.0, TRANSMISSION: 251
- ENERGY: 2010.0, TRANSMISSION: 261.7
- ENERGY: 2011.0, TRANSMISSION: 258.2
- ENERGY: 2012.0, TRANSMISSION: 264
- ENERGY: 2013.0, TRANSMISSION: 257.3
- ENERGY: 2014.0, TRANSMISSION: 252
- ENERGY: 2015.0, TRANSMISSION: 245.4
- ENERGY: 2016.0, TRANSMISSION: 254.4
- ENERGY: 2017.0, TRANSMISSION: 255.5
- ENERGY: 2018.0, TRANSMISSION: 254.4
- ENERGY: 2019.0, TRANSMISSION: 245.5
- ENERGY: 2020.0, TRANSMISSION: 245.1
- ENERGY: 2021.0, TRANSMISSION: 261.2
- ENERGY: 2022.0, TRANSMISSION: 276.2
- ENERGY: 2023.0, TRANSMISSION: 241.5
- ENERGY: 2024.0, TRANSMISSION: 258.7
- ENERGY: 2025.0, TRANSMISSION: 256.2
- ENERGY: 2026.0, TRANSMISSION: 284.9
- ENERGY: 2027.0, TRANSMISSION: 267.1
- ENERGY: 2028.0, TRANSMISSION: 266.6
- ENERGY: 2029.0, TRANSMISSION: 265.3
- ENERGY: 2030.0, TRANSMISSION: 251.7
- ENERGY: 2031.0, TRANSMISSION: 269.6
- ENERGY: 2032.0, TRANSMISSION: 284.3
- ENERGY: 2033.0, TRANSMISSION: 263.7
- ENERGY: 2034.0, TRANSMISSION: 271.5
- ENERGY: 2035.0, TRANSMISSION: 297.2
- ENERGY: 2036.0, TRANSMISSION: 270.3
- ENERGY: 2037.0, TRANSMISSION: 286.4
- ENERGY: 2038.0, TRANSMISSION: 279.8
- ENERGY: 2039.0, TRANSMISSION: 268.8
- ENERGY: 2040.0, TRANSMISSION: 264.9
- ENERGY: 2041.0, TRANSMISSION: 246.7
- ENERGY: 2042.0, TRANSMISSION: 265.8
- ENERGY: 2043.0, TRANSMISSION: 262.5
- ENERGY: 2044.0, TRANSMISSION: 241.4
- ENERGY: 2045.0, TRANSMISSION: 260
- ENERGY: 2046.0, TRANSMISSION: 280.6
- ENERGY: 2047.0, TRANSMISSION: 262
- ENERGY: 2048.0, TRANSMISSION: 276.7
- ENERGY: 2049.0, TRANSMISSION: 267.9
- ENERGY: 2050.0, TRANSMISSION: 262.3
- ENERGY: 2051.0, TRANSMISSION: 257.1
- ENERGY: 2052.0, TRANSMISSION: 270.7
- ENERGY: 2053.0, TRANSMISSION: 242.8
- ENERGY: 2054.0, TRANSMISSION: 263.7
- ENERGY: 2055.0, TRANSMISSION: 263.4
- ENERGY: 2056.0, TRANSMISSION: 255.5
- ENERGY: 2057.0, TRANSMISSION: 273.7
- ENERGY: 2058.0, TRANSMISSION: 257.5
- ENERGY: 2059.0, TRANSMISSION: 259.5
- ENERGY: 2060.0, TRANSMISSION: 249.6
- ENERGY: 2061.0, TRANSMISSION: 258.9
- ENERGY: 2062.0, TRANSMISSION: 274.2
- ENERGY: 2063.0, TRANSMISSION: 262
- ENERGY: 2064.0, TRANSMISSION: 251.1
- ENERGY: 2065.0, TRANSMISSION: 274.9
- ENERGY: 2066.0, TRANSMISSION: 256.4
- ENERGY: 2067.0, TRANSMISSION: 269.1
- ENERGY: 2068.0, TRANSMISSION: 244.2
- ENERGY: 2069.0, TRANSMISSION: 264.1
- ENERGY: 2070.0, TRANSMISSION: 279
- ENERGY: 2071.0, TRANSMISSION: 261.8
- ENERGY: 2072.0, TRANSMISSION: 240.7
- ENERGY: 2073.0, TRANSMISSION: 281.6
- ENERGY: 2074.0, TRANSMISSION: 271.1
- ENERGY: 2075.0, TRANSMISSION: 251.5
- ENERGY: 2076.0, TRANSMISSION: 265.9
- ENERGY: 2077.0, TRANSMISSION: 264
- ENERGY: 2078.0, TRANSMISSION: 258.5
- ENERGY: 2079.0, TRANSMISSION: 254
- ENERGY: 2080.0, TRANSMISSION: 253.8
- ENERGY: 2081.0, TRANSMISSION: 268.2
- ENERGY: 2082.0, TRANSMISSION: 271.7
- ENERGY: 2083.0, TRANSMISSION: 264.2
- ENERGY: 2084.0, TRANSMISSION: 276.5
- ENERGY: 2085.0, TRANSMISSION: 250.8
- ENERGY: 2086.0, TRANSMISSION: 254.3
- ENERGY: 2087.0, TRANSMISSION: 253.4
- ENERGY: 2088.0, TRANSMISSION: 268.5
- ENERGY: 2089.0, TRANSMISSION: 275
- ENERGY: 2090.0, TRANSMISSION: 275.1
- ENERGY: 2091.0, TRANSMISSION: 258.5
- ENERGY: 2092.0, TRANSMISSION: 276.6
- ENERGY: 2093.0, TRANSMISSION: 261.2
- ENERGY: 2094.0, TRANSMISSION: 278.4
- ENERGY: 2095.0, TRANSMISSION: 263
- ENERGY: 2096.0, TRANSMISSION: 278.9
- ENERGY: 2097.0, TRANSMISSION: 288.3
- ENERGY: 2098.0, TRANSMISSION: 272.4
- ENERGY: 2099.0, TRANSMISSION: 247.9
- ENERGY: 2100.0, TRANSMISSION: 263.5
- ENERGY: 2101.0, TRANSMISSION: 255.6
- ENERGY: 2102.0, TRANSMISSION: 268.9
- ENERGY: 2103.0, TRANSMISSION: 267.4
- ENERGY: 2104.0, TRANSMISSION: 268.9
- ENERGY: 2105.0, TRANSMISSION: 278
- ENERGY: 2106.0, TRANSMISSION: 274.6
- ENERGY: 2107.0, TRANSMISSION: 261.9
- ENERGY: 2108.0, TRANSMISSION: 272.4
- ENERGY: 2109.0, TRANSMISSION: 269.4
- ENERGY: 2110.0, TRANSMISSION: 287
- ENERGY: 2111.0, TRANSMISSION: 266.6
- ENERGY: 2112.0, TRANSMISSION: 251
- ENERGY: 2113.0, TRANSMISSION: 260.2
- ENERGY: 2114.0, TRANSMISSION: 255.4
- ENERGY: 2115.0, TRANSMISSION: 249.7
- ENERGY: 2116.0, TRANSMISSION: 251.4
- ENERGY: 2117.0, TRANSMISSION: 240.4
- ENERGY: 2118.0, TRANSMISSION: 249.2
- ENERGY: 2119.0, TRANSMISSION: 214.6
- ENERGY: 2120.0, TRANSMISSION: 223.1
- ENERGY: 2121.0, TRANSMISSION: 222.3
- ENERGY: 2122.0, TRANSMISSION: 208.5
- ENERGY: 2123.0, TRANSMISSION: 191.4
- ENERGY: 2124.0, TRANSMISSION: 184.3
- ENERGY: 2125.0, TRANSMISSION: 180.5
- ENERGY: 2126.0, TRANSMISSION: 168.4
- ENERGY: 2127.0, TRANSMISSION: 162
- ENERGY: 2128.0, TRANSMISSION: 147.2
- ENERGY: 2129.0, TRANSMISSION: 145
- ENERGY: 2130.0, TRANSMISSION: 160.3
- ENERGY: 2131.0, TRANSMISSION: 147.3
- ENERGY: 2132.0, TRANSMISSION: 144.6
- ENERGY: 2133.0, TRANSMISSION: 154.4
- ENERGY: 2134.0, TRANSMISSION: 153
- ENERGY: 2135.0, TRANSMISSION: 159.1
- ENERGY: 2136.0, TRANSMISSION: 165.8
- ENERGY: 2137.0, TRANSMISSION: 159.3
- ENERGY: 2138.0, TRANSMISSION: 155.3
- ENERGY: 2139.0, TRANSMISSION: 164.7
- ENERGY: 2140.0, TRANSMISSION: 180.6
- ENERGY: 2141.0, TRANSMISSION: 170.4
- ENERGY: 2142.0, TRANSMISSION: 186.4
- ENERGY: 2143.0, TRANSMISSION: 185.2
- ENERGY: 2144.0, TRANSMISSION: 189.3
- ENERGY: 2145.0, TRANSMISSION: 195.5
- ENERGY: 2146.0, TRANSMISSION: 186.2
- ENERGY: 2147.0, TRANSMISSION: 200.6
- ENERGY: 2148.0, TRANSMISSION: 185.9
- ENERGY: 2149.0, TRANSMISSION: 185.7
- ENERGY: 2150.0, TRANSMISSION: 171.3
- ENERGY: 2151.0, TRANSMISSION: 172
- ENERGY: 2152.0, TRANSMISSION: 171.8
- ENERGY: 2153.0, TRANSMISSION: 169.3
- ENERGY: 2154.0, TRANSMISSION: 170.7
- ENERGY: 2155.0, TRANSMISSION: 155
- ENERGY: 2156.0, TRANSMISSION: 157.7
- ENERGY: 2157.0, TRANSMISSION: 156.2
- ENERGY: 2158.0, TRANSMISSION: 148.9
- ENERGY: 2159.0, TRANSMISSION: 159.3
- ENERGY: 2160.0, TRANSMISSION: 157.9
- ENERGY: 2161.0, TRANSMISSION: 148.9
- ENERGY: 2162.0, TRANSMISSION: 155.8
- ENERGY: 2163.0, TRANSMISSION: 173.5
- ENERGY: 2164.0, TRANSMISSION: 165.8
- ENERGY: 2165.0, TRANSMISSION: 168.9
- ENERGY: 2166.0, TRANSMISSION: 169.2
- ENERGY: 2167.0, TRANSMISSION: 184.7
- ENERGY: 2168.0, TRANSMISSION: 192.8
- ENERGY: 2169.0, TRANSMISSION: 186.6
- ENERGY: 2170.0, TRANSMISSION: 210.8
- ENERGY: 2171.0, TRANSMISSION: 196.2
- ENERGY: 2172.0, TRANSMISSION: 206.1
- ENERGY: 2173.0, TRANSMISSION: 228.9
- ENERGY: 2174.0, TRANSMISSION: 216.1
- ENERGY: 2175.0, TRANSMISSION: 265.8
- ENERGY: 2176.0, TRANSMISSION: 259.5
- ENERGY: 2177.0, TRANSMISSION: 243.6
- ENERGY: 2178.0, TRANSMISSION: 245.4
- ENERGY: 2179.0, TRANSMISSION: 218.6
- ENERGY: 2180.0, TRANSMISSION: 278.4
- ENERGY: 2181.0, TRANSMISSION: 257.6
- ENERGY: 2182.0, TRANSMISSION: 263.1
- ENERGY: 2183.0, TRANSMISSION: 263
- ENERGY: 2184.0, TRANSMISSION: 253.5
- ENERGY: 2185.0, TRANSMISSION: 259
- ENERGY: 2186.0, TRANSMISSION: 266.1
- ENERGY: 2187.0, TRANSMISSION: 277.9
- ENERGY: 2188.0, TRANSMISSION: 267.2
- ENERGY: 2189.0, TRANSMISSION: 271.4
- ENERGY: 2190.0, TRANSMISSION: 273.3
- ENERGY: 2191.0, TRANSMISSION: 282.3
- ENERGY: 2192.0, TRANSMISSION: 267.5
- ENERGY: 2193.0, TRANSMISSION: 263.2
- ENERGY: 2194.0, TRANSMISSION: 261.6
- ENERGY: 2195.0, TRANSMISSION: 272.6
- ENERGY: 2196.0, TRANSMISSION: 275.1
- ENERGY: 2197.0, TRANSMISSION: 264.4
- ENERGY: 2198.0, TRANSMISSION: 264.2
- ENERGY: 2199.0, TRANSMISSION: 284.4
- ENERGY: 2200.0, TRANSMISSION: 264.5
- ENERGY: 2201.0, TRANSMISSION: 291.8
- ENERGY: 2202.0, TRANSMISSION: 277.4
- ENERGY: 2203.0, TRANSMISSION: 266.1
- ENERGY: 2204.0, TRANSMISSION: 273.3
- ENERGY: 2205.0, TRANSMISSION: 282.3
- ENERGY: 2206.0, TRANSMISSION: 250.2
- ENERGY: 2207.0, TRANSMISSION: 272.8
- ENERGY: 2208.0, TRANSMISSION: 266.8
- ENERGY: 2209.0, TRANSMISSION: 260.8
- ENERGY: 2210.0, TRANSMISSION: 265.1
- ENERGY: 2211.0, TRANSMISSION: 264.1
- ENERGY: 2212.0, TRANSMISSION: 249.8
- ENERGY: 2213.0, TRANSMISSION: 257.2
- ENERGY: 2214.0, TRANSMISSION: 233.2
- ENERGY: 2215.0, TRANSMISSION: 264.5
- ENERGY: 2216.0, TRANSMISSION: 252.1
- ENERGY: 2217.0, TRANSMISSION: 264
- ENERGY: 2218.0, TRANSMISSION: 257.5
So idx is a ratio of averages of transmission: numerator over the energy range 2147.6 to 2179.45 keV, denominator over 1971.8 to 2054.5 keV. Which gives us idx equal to 0.71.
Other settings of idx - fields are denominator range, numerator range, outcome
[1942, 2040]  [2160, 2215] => 0.92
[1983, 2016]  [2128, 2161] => 0.64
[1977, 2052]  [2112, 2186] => 0.74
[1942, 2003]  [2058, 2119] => 0.98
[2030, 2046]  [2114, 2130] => 0.76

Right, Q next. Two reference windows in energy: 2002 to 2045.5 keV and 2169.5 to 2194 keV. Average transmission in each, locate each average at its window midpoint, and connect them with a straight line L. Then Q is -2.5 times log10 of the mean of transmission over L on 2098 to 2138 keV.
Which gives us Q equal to 0.171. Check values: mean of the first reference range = 262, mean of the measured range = 219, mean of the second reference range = 252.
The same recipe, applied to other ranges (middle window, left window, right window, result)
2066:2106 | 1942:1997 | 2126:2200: -0.16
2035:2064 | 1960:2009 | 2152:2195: -0.05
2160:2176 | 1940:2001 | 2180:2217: 0.35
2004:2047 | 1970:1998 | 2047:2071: 0.02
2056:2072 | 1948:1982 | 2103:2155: -0.14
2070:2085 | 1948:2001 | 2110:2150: -0.20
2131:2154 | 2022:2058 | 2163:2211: 0.42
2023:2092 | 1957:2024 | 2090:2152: -0.10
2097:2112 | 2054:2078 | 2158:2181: -0.12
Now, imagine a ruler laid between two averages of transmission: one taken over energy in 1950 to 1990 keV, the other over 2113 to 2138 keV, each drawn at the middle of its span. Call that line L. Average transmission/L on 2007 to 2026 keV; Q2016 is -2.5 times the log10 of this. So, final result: -0.04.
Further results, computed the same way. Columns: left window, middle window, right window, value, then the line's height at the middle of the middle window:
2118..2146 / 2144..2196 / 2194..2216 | 0.06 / 223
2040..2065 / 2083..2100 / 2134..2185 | -0.13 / 236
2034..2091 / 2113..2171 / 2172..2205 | 0.41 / 263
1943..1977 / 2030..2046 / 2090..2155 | -0.11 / 242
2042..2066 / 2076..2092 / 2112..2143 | -0.14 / 232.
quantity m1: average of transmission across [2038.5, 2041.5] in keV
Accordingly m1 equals 260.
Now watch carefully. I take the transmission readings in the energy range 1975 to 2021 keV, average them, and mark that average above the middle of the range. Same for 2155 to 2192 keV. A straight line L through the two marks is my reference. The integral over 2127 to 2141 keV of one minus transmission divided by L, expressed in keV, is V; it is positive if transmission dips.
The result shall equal 4.3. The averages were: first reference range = 264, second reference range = 217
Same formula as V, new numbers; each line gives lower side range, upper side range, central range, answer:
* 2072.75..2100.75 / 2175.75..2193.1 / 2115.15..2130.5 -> 3.9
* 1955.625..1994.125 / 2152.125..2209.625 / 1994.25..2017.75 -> 0.5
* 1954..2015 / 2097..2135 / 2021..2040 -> -1.3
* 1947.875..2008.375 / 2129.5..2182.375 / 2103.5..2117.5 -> -3.8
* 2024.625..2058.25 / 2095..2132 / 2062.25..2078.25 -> -0.6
